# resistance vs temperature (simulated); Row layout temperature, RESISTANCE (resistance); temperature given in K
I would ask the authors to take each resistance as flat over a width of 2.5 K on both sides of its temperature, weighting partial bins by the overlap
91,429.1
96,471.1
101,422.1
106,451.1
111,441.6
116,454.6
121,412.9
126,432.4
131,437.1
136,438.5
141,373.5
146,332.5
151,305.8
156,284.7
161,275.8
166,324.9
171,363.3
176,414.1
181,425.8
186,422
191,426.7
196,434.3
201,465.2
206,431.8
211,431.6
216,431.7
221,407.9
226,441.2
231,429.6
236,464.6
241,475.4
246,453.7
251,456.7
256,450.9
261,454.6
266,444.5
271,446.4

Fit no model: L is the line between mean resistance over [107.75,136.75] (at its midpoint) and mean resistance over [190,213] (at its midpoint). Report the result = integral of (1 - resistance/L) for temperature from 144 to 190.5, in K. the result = 9.0 K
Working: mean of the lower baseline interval 436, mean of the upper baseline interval 439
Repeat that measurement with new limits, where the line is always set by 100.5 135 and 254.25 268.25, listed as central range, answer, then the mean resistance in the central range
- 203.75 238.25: 1.0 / 434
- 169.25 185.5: 1.4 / 405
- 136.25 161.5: 6.4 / 329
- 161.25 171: 2.6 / 323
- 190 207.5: 0.1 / 441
